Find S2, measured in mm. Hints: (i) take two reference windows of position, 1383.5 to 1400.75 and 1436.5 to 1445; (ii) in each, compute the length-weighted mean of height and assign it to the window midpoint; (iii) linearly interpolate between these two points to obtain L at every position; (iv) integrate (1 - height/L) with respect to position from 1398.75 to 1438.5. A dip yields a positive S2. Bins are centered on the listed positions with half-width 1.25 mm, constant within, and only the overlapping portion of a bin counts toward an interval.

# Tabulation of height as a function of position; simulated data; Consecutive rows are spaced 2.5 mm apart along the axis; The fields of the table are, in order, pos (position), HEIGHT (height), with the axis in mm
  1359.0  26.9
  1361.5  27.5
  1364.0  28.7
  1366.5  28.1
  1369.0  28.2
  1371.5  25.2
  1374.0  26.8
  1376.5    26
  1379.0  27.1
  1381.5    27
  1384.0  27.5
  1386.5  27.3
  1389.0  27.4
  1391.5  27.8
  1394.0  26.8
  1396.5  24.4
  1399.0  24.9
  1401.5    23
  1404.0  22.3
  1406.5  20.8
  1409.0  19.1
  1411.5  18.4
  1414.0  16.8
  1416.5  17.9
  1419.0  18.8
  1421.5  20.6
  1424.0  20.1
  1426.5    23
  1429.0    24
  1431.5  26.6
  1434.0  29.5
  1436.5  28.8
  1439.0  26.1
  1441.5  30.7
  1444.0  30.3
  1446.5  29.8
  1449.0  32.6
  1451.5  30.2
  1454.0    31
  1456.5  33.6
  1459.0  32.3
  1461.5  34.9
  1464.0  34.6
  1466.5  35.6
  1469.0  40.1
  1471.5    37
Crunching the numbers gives 8.12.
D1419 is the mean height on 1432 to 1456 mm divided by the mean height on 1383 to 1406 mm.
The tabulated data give 1.17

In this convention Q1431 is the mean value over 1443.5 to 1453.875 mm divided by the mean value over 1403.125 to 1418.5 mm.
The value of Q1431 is 1.6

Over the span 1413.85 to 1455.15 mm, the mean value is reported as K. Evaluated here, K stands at 25.9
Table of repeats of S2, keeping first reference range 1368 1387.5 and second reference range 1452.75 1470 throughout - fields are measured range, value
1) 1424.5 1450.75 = 3.6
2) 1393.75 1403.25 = 1.4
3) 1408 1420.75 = 5.0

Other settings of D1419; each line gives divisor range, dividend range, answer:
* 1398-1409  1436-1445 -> 1.30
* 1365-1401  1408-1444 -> 0.87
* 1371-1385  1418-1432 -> 0.83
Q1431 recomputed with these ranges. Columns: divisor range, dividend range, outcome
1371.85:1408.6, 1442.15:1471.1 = 1.30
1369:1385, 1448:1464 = 1.22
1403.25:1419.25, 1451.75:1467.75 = 1.75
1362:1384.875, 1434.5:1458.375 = 1.12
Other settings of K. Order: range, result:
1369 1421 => 23.8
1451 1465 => 32.9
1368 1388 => 26.9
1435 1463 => 31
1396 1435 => 21.8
